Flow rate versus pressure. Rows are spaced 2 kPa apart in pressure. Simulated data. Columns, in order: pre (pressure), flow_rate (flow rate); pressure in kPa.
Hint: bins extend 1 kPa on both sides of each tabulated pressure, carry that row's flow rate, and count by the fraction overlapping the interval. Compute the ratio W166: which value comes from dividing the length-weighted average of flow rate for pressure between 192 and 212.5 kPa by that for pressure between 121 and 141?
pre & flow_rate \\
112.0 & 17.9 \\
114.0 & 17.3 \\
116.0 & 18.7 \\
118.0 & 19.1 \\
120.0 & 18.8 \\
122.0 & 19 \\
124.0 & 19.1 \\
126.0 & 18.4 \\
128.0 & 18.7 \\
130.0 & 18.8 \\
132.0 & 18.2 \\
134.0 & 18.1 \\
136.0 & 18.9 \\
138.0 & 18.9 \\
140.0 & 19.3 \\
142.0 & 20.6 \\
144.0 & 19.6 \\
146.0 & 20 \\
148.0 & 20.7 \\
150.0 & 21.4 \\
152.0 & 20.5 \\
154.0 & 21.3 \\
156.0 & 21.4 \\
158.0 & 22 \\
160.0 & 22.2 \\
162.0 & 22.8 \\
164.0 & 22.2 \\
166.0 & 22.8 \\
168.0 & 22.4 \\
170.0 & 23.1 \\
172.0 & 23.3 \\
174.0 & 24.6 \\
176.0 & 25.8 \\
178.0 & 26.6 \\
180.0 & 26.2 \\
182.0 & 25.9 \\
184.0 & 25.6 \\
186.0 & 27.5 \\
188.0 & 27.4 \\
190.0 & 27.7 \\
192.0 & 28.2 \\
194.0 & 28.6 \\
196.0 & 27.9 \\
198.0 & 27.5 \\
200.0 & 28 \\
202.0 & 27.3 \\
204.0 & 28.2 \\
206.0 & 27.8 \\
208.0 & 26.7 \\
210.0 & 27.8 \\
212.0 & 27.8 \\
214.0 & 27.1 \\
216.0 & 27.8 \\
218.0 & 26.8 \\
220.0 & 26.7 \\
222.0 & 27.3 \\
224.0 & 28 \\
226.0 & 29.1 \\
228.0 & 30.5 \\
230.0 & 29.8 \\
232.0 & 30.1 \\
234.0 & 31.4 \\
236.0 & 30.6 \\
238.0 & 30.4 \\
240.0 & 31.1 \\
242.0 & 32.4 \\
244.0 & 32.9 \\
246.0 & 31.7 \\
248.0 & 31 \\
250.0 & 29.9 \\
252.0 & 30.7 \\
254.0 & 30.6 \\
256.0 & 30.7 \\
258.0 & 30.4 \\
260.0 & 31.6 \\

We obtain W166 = 1.5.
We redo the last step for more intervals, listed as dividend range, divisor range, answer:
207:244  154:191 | 1.19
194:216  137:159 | 1.35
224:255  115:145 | 1.62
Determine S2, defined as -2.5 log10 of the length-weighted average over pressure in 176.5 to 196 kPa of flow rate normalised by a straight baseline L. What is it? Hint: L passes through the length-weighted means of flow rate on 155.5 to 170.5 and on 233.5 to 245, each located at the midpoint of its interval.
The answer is -0.08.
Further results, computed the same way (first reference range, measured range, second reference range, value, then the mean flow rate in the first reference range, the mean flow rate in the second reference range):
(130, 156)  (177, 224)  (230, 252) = -0.040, 19.8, 31.1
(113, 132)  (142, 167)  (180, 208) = 0.059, 18.6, 27.4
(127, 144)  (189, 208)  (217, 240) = -0.078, 19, 29.2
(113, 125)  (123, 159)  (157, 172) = 0.042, 18.7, 22.6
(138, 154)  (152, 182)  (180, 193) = 0.020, 20.3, 27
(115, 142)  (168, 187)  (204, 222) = -0.064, 18.8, 27.4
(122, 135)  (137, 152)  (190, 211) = 0.029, 18.6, 27.8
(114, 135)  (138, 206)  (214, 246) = -0.023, 18.6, 29.6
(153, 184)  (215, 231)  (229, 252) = 0.036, 23.6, 31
